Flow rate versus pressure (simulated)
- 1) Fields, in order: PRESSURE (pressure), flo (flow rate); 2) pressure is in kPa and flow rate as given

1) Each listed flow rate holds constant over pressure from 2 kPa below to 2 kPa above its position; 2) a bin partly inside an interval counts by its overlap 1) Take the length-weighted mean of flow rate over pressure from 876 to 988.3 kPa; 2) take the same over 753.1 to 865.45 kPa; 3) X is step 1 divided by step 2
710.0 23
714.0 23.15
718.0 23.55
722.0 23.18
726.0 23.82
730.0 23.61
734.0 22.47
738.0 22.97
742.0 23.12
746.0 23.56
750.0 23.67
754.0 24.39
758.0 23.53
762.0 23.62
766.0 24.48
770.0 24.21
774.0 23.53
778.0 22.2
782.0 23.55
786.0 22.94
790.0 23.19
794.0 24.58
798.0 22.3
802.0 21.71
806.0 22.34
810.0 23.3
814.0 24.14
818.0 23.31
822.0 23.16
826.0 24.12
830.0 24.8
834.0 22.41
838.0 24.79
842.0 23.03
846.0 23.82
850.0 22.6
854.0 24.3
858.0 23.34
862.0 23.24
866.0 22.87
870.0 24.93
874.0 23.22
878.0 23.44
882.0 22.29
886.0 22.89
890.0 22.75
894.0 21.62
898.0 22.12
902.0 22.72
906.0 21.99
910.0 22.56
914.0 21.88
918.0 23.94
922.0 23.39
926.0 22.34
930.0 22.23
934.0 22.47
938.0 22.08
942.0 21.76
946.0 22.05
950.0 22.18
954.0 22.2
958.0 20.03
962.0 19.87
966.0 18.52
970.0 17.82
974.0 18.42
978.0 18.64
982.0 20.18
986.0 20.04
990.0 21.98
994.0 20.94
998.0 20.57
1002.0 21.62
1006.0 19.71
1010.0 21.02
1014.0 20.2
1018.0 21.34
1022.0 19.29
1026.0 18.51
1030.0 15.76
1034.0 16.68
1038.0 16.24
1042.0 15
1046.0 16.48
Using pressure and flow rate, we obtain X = 0.92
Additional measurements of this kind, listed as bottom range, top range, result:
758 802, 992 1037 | 0.84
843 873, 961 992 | 0.82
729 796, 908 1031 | 0.88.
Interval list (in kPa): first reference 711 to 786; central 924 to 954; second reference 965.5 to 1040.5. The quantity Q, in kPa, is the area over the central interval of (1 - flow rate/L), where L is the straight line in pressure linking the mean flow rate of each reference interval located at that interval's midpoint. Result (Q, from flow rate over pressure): -2.6 kPa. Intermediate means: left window 23.5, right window 19.3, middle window 22.2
